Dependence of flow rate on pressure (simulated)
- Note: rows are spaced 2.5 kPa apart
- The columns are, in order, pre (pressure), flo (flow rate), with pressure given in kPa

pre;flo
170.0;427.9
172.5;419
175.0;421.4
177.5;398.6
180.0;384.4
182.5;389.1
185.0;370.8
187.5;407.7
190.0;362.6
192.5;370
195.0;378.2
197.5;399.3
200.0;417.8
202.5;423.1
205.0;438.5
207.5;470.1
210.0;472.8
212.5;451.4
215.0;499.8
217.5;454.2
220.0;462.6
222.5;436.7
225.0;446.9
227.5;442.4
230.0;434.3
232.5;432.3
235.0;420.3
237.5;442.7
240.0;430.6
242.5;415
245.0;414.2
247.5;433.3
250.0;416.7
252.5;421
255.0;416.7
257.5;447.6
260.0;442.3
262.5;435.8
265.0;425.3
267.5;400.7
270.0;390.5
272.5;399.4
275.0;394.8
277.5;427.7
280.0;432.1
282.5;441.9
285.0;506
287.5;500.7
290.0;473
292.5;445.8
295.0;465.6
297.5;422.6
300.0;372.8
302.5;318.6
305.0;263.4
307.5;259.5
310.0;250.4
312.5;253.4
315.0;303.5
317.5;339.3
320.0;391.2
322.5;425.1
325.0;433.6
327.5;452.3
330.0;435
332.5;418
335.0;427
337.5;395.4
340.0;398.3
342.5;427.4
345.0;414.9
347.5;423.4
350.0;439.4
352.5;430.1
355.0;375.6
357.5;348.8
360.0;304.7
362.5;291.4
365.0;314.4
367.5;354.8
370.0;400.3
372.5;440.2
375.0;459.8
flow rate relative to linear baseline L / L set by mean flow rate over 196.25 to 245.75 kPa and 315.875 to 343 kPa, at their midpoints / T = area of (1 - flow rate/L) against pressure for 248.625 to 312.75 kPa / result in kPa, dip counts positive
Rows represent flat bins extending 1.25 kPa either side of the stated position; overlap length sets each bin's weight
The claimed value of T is 3.23 kPa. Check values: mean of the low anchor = 441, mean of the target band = 403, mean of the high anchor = 411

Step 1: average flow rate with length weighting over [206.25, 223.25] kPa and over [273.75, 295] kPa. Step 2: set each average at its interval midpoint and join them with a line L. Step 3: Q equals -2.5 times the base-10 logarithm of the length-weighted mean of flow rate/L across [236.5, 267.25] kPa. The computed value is 0.08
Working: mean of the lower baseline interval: 465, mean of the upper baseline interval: 454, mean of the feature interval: 427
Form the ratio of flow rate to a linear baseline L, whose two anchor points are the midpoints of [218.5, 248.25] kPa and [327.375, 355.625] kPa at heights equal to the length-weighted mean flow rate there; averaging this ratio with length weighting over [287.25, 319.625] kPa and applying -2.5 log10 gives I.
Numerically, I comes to 0.193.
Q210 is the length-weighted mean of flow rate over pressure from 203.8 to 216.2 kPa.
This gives 466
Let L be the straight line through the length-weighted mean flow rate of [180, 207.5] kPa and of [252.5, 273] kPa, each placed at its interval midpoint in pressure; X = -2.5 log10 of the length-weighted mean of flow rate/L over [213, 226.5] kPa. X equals -0.13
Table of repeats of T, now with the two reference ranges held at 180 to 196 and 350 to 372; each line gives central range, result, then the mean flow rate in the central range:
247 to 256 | -1.2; 421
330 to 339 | -1.3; 416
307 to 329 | 1.0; 349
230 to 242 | -1.8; 431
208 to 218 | -2.5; 471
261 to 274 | -1.4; 411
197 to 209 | -1.7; 433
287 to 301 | -2.9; 445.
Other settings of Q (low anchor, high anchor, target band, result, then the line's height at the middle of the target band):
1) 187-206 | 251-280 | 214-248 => -0.08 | 409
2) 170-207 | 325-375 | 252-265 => -0.09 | 399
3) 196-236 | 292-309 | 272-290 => -0.18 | 378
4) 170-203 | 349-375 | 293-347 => 0.01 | 379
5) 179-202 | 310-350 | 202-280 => -0.12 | 390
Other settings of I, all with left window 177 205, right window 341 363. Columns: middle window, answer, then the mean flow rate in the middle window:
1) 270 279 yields -0.043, 406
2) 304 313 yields 0.451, 257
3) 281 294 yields -0.210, 473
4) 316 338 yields -0.066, 412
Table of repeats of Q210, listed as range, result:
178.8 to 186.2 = 381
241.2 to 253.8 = 420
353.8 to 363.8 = 330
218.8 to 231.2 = 445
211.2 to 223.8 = 461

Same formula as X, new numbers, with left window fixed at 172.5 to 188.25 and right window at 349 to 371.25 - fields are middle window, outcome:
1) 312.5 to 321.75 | 0.10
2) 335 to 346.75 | -0.13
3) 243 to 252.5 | -0.10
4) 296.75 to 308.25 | 0.15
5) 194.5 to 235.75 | -0.13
